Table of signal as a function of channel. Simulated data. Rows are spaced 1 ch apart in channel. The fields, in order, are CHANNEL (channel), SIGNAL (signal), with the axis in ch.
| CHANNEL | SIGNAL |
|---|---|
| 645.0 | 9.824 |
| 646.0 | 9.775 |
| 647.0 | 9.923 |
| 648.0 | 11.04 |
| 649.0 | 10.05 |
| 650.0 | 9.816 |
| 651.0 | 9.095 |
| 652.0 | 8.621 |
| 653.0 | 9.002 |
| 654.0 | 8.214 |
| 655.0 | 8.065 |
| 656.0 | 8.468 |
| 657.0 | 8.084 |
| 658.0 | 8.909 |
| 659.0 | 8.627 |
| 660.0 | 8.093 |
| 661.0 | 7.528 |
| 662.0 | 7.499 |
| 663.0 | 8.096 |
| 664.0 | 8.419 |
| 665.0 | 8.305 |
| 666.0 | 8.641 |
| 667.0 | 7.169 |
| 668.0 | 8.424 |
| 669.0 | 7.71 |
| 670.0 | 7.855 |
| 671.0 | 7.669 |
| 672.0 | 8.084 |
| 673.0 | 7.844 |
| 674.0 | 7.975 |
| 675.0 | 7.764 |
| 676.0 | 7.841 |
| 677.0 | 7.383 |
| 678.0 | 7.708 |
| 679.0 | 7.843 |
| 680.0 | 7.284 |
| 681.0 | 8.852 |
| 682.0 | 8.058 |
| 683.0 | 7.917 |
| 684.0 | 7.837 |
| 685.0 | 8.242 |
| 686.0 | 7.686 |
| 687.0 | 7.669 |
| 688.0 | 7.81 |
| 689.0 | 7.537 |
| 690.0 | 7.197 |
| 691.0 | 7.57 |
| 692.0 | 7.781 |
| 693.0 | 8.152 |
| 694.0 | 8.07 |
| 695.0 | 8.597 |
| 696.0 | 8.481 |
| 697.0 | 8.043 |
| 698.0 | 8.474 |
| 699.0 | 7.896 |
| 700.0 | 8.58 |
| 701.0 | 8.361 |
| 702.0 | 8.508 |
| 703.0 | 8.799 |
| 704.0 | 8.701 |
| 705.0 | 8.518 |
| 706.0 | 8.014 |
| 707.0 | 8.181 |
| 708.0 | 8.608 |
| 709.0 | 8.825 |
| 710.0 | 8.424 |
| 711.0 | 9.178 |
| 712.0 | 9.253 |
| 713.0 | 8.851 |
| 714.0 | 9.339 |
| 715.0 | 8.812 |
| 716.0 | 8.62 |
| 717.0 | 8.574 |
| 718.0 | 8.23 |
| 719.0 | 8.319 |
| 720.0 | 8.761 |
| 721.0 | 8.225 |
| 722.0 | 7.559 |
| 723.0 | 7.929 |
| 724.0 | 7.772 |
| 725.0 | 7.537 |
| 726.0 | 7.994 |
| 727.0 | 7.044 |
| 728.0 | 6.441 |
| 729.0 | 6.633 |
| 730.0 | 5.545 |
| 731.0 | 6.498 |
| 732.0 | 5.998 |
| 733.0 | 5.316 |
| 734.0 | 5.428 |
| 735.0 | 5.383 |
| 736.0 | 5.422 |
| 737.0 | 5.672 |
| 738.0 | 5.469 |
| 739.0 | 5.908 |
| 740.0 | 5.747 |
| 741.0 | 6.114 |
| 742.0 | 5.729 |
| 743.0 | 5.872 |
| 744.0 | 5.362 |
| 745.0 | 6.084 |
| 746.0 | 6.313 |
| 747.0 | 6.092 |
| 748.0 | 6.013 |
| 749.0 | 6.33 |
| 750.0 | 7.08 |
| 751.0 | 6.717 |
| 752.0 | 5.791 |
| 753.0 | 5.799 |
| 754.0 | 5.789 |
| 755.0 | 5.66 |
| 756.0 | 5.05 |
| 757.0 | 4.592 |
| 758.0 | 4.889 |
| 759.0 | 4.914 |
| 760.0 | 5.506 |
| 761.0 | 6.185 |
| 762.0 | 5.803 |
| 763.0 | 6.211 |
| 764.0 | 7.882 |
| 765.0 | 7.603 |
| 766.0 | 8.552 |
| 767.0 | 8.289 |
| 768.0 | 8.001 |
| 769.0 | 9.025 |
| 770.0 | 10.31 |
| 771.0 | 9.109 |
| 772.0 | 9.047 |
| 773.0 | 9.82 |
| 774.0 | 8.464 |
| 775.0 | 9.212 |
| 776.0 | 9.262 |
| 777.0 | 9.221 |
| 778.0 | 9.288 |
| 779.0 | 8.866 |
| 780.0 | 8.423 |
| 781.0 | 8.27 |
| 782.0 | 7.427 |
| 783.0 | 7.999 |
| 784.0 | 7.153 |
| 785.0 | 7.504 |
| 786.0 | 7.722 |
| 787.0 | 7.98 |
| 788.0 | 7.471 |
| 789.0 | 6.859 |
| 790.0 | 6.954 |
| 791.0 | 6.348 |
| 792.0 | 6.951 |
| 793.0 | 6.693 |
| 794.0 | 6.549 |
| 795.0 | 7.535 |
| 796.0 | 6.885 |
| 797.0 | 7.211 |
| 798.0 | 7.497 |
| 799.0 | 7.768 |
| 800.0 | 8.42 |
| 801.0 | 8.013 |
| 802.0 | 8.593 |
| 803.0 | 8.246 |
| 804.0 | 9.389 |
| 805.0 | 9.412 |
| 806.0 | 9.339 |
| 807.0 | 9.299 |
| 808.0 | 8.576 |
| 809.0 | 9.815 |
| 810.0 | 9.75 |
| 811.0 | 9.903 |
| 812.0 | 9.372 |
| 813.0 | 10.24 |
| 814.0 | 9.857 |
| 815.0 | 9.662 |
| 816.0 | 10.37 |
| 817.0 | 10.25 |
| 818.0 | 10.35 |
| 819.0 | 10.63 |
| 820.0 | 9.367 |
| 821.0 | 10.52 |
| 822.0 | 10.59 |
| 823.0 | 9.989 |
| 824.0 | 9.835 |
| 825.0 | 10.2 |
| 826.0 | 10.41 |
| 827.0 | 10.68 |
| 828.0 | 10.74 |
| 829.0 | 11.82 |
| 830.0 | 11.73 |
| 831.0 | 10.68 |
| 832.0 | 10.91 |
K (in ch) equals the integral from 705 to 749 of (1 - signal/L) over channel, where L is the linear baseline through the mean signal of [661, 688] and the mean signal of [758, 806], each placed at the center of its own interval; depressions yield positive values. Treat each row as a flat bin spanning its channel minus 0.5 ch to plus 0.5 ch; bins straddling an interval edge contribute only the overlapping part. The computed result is 4.1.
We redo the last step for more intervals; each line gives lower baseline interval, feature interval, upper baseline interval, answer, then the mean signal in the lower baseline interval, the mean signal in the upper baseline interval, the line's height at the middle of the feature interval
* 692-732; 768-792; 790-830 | 1.46 ch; 8.13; 9.16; 8.85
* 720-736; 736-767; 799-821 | 6.14 ch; 6.77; 9.45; 7.54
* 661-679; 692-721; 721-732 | -4.52 ch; 7.89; 7.1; 7.38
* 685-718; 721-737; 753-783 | 2.88 ch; 8.34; 7.59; 8.03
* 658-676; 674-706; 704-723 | 0.94 ch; 8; 8.56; 8.28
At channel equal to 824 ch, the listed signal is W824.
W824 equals 9.835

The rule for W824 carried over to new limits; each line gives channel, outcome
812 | 9.372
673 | 7.844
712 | 9.253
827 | 10.68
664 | 8.419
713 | 8.851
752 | 5.791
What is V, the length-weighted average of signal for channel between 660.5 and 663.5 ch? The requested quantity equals 7.71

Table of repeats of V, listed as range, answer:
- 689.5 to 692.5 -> 7.52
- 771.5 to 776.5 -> 9.16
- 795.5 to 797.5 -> 7.05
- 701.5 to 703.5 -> 8.65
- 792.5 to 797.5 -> 6.97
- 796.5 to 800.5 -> 7.72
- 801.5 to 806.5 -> 9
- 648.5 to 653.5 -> 9.32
